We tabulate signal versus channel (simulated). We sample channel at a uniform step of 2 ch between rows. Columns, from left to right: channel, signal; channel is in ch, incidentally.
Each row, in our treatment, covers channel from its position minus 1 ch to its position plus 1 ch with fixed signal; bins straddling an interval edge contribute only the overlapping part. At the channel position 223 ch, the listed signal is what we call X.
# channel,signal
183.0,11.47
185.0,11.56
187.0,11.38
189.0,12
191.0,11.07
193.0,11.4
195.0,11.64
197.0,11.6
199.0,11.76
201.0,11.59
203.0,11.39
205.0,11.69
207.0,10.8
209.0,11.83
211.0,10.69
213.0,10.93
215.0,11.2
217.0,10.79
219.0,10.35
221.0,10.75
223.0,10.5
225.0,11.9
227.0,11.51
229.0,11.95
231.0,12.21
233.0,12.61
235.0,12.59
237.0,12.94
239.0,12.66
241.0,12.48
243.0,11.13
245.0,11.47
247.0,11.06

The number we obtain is 10.5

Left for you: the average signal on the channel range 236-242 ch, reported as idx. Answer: 12.7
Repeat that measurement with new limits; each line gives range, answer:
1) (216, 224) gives 10.6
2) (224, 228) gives 11.7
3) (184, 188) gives 11.5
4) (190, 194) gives 11.2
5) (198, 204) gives 11.6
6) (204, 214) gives 11.2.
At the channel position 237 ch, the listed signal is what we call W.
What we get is 12.94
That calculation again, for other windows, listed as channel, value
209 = 11.83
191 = 11.07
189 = 12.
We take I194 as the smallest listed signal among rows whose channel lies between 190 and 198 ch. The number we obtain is 11.07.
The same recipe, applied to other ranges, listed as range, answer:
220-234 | 10.5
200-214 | 10.69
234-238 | 12.59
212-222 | 10.35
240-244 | 11.13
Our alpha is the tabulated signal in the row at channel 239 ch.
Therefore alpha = 12.66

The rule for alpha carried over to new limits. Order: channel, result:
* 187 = 11.38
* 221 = 10.75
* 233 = 12.61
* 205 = 11.69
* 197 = 11.6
